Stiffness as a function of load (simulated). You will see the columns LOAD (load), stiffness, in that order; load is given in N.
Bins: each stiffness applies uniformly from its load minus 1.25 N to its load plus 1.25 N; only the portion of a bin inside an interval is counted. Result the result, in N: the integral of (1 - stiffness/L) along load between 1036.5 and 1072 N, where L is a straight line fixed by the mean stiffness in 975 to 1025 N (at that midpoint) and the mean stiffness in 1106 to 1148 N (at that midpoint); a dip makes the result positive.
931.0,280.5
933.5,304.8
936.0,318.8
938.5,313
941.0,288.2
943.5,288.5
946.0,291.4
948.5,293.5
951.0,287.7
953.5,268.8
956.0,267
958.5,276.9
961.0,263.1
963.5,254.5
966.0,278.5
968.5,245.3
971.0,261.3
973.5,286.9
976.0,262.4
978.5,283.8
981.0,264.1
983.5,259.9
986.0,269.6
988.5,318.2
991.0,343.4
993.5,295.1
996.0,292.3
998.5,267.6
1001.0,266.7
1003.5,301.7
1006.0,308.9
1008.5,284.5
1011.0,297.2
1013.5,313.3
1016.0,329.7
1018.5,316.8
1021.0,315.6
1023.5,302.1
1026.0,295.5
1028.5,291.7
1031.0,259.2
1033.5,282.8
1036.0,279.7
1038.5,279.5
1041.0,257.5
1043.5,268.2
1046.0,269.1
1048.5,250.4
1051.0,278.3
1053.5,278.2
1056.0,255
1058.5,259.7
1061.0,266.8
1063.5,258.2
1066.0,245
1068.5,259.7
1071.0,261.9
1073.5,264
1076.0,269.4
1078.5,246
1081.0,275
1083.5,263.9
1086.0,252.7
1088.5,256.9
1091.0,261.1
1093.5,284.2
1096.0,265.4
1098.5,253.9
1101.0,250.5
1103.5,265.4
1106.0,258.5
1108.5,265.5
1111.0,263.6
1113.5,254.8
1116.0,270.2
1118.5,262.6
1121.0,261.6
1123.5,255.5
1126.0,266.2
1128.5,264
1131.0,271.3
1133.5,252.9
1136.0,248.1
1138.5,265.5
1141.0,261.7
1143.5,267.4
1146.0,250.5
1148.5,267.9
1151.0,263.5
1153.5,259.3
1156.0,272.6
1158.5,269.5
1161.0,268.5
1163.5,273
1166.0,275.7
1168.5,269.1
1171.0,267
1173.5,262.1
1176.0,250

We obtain 2.1 N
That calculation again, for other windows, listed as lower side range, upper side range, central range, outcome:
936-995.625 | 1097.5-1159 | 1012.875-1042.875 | -2.0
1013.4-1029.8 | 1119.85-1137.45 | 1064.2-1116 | 3.0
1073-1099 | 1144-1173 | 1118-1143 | 0.4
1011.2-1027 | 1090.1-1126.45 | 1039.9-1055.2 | 1.5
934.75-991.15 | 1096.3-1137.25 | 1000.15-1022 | -2.4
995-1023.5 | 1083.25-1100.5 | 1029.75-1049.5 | 1.2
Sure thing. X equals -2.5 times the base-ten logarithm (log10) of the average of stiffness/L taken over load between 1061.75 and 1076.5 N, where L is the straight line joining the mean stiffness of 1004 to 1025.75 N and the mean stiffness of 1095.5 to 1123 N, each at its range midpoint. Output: 0.09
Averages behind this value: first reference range 308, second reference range 261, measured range 259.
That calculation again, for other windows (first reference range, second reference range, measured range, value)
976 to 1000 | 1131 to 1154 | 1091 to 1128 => 0.01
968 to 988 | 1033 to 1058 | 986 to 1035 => -0.11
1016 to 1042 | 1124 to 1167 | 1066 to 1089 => 0.08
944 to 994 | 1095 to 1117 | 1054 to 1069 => 0.03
